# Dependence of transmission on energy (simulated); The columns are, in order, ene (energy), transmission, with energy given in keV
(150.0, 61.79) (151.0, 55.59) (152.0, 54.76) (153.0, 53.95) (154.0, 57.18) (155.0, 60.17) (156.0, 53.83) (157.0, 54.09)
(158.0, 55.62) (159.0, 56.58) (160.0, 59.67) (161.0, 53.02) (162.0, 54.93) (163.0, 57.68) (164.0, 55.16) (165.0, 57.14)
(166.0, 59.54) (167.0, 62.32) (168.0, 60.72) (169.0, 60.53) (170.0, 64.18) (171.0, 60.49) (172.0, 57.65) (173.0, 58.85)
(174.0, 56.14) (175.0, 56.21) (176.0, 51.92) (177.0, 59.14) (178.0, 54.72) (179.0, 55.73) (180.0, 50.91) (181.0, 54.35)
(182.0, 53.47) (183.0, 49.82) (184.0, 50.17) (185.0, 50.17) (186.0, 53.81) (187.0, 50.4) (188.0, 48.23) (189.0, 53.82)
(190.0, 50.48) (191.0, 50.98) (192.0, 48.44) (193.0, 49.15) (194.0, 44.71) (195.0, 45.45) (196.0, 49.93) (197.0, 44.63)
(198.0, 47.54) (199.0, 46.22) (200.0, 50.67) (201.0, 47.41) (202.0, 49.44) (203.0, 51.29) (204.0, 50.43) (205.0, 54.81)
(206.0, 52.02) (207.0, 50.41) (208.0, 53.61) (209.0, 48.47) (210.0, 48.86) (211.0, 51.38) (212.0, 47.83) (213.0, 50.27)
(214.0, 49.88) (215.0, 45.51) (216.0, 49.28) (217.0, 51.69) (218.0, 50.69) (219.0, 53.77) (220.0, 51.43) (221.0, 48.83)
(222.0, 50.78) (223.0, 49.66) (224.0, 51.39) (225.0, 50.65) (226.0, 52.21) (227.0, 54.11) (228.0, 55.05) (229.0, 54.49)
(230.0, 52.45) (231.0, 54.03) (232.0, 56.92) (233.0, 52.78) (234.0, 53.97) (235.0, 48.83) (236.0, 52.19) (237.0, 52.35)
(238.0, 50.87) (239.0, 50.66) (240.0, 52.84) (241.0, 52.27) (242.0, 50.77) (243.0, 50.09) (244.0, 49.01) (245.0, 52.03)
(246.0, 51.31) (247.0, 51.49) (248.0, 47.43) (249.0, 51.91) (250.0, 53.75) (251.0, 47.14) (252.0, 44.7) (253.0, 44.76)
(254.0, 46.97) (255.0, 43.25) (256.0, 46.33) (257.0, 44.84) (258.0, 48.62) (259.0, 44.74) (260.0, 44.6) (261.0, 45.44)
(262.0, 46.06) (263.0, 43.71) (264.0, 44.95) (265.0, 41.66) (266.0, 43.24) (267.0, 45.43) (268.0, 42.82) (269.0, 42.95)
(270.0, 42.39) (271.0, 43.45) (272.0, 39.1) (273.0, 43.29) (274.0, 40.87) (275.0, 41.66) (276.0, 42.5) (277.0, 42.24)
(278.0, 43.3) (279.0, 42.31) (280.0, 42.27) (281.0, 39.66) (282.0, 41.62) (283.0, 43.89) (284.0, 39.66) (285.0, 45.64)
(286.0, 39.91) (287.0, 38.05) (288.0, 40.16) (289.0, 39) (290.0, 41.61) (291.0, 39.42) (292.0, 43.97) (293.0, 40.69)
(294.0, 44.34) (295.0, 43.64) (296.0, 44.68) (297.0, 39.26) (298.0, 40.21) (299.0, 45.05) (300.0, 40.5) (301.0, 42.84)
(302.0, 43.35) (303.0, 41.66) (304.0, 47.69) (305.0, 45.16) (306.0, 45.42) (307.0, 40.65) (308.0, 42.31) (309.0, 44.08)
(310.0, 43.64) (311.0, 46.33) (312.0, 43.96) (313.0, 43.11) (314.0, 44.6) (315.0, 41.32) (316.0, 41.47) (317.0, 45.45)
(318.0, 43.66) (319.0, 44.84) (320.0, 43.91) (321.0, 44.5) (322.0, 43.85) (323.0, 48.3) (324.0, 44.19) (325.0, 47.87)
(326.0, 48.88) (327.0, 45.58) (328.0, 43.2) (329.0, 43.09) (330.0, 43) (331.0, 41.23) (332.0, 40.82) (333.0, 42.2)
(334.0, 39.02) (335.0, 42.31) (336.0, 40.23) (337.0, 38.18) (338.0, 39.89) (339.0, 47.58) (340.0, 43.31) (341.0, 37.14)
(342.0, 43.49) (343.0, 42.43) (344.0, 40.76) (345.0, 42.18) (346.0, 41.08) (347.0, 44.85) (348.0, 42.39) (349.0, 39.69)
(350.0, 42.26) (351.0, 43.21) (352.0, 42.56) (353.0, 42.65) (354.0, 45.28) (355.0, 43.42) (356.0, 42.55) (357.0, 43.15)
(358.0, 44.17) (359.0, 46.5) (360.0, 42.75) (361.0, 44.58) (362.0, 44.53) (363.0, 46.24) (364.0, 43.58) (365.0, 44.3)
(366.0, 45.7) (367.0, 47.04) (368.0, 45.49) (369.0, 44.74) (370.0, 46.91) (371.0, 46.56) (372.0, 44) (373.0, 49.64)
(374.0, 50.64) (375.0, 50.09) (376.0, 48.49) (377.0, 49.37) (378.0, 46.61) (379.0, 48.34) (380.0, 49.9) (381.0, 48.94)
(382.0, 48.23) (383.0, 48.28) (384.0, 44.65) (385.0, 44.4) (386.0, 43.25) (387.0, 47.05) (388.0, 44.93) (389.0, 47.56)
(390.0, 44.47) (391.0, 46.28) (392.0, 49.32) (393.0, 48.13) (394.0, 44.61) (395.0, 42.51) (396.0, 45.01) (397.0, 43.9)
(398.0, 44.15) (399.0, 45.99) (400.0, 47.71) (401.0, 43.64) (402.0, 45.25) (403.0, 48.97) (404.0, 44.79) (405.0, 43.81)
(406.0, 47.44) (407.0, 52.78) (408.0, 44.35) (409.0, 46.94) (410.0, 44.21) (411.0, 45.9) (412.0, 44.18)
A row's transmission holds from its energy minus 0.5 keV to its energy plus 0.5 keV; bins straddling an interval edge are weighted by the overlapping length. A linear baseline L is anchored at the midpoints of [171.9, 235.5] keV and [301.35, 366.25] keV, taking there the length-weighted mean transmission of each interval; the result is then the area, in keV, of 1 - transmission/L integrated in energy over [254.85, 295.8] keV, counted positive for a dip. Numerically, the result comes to 3.7 keV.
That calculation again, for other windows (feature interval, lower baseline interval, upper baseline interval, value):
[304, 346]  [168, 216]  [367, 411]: 4.3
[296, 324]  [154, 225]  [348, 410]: 2.7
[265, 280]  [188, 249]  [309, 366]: 1.5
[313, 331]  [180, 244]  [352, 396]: 1.2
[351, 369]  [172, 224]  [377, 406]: 1.0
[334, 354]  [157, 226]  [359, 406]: 2.3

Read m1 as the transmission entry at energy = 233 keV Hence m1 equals 52.78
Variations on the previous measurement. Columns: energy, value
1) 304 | 47.69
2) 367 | 47.04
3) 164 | 55.16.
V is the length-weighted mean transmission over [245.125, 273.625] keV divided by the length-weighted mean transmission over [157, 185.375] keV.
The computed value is 0.81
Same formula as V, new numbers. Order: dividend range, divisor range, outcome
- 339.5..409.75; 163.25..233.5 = 0.86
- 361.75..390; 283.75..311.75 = 1.10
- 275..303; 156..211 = 0.79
